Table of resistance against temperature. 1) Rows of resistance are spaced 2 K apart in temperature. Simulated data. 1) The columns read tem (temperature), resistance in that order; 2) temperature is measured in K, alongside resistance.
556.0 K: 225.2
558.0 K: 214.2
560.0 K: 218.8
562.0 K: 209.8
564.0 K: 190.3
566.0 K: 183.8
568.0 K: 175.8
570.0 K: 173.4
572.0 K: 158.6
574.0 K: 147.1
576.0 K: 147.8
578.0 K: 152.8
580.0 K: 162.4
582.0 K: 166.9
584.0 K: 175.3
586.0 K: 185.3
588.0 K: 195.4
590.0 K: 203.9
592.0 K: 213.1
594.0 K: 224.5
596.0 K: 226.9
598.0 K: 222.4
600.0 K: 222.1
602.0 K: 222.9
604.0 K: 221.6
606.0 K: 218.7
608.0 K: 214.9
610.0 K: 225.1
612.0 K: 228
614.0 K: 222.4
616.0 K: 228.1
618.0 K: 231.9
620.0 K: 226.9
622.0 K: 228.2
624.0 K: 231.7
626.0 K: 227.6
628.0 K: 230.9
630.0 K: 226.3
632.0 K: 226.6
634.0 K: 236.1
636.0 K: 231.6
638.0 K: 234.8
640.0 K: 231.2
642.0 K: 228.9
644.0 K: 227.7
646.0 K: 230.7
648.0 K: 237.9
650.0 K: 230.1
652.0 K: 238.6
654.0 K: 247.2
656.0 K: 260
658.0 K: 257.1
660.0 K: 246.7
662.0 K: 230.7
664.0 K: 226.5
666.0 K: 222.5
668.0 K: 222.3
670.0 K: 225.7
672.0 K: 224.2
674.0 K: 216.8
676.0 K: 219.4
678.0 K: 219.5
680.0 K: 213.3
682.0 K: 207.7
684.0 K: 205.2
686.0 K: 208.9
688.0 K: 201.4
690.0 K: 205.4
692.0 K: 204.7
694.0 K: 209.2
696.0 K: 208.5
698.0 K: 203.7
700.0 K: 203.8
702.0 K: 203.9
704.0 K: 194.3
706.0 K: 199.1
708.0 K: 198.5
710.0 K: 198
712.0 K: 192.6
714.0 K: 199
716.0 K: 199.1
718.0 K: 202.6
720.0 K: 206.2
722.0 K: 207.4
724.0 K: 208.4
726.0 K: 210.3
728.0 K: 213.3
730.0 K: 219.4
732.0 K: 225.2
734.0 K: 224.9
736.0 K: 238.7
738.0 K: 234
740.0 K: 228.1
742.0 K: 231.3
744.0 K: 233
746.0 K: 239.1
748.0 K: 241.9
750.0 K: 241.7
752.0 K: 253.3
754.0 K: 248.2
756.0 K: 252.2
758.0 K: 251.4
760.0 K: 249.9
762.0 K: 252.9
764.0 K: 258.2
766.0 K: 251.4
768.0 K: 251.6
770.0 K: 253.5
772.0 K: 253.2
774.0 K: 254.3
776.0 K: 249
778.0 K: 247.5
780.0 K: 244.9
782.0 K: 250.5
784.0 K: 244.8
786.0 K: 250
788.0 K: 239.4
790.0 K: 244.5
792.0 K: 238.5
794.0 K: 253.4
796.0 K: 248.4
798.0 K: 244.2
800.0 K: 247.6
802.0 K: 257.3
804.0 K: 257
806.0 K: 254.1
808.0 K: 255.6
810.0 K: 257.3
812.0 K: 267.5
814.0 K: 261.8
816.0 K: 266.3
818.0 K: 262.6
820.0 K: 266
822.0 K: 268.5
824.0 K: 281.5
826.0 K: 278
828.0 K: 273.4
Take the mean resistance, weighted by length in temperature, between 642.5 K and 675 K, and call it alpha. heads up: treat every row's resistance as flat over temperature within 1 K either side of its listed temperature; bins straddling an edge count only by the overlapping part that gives 234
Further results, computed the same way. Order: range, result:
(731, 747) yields 232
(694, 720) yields 201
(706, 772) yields 229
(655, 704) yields 218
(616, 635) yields 230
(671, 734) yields 208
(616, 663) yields 235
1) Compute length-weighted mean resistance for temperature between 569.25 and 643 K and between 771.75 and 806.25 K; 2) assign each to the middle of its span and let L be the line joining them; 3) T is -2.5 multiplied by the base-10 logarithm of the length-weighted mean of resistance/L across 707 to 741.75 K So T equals 0.11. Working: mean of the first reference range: 210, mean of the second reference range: 249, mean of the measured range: 213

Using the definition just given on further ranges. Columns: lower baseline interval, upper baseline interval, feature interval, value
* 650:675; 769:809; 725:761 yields 0.040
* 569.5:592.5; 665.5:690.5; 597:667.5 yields -0.184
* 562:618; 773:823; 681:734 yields 0.117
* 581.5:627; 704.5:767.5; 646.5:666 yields -0.095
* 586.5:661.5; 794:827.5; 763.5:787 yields 0.017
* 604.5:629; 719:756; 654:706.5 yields 0.048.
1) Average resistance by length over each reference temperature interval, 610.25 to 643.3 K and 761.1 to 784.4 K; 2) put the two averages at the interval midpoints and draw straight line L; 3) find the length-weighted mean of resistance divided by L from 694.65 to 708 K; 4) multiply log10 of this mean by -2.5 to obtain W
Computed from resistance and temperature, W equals 0.19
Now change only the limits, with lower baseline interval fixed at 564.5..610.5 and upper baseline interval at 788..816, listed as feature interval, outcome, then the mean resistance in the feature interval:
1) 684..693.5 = 0.08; 205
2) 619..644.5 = -0.12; 230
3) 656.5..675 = -0.08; 231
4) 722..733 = 0.08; 215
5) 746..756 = -0.03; 246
